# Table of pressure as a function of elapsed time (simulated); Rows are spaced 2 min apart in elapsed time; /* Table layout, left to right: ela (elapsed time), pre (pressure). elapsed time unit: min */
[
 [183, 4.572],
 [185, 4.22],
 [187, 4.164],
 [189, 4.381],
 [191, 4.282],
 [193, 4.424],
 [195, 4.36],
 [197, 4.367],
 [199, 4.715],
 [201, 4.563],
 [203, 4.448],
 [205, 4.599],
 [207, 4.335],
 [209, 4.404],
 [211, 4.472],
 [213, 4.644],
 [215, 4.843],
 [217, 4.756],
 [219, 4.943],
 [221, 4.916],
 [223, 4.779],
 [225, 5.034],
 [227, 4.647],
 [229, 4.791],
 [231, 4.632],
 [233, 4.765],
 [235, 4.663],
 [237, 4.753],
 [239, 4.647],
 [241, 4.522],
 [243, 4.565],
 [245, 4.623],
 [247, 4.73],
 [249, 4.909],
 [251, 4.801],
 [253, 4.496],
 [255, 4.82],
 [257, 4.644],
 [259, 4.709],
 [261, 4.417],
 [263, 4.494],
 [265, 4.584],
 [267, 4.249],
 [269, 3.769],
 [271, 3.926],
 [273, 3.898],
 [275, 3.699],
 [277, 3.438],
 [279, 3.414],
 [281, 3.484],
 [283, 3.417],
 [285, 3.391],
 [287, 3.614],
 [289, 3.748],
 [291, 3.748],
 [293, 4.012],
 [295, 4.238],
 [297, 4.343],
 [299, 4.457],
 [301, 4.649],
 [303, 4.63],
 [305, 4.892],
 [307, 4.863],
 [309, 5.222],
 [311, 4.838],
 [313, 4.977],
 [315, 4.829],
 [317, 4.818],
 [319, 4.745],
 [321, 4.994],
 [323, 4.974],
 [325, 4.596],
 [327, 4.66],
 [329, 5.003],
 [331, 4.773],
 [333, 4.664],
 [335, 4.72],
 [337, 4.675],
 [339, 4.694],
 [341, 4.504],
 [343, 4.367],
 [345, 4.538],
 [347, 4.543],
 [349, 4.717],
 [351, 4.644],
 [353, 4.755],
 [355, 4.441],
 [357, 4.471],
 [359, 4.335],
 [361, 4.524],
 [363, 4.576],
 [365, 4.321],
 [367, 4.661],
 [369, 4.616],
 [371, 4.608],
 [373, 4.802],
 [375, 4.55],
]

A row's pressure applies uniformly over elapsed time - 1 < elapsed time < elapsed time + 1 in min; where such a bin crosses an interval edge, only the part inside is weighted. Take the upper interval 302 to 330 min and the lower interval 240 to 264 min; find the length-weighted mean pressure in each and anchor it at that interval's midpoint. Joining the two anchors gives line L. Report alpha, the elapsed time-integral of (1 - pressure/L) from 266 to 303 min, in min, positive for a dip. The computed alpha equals 6.8 min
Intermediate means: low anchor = 4.64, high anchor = 4.86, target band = 3.88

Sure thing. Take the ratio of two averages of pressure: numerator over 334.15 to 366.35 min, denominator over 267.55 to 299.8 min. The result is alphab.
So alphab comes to 1.2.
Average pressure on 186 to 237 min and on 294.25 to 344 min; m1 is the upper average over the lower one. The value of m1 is 1.0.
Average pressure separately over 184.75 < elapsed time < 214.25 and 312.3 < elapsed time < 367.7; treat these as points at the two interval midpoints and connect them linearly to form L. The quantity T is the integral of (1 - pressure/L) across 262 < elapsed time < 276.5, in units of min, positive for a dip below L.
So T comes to 1.5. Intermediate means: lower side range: 4.43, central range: 4.07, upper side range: 4.66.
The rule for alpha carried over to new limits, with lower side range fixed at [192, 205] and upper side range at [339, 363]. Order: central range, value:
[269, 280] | 2.0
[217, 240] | -1.4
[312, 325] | -1.0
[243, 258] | -0.7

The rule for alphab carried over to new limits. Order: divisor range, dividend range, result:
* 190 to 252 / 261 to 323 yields 0.92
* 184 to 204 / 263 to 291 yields 0.86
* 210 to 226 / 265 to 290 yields 0.77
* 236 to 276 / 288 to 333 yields 1.04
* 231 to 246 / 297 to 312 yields 1.02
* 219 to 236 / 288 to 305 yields 0.89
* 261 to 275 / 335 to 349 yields 1.11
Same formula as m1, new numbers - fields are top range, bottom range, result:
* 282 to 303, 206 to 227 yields 0.85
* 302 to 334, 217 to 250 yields 1.02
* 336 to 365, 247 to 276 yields 1.03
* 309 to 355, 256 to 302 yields 1.18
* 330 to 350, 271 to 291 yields 1.29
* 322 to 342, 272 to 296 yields 1.29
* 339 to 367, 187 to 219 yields 1.00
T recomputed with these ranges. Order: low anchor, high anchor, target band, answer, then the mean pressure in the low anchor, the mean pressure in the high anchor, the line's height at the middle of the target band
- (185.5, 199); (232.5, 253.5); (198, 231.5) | -1.3 min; 4.35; 4.68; 4.5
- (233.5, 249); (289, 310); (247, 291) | 4.6 min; 4.66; 4.47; 4.57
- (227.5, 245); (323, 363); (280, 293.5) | 3.0 min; 4.66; 4.62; 4.64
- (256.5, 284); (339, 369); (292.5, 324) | -3.6 min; 4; 4.54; 4.24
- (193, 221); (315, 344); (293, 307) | 0.5 min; 4.58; 4.73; 4.69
